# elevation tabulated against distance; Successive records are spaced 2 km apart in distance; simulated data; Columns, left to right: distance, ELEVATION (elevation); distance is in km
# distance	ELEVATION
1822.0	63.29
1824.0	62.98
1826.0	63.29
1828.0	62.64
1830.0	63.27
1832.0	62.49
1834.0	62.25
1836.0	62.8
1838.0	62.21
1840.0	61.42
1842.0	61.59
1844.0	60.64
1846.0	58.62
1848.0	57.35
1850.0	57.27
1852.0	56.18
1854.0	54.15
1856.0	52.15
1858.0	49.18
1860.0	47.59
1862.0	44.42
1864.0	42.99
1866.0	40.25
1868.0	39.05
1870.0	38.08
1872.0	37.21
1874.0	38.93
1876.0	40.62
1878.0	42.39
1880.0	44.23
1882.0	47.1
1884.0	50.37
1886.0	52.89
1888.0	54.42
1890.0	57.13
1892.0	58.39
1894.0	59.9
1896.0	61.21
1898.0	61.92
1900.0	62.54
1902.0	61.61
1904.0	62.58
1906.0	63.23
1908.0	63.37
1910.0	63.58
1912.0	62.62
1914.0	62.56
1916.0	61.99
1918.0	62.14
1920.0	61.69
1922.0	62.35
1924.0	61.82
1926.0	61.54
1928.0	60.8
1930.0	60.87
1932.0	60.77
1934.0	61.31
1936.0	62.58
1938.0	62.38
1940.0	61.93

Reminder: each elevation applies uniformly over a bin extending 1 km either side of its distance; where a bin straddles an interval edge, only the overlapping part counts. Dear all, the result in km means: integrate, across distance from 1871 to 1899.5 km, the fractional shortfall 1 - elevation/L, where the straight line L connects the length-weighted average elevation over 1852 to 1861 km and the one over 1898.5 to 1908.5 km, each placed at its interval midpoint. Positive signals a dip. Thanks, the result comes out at 3.8 km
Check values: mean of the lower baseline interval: 51.4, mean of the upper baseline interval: 62.6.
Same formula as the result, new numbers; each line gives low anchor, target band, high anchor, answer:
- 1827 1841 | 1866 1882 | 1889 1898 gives 5.3 km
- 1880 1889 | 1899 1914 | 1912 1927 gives -1.3 km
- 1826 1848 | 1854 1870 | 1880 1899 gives 3.7 km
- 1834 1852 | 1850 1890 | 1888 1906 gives 9.2 km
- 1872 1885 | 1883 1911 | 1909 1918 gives -3.1 km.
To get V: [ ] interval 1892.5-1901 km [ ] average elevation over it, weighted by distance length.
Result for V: 61.2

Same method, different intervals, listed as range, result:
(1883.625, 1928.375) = 60.6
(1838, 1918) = 53.8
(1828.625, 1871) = 54.1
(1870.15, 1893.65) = 47.6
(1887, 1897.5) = 58.4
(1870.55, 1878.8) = 39.6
